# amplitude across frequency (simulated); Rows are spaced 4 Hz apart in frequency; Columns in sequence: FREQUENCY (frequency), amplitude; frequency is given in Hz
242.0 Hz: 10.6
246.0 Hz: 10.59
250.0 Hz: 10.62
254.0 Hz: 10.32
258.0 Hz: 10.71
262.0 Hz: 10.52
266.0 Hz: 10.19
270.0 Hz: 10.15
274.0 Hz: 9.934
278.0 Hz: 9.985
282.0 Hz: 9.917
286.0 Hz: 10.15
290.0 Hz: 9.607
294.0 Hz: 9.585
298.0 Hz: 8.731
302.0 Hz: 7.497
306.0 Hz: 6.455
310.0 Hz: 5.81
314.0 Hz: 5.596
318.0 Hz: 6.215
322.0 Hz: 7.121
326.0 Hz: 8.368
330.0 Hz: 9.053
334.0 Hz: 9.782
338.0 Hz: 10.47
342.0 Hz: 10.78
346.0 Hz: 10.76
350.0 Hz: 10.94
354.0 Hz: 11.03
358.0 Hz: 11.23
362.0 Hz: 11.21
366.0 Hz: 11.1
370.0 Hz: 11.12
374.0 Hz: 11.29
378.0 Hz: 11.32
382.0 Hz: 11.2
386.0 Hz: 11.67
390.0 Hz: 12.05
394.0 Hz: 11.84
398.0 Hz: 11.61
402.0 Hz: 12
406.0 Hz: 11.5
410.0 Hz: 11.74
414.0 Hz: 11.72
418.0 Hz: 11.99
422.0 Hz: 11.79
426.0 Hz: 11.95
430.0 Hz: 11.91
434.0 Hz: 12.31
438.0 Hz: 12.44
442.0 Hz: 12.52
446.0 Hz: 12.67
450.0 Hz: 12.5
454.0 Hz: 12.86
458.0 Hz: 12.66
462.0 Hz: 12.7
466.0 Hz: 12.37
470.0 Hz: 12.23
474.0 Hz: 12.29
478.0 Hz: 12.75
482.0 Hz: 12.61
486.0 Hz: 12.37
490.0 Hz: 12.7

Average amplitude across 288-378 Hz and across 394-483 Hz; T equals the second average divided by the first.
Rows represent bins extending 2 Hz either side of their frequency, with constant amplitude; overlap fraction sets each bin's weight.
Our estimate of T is 1.3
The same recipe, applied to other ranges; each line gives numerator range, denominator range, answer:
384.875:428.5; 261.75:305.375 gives 1.24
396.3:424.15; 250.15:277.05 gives 1.14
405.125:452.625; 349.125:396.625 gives 1.07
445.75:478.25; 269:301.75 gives 1.30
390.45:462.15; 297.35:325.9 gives 1.79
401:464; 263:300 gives 1.24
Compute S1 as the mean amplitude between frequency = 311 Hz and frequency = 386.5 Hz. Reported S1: 9.92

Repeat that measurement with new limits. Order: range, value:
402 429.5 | 11.8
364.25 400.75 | 11.5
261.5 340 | 8.72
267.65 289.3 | 10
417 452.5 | 12.2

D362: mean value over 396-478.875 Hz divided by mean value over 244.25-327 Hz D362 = 1.36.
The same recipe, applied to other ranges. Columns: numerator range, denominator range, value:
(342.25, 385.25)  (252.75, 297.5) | 1.11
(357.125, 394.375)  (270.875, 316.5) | 1.34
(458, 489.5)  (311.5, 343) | 1.50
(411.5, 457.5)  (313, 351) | 1.37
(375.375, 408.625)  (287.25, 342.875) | 1.42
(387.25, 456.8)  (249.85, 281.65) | 1.18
